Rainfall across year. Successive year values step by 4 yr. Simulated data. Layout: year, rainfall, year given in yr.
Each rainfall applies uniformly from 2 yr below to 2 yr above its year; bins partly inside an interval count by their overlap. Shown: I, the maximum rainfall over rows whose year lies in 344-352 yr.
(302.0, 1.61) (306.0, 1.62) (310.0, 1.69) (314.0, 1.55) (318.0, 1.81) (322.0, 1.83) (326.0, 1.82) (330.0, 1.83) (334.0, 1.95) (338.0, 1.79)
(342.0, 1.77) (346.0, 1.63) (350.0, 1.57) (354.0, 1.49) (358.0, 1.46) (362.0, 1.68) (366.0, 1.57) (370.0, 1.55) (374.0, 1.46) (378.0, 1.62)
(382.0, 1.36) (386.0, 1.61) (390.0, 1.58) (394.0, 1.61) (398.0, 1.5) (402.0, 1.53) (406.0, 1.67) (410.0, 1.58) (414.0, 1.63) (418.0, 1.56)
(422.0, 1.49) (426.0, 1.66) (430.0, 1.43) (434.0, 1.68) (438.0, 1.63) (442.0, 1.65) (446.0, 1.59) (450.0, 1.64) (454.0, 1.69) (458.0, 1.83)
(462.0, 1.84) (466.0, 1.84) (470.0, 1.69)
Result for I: 1.63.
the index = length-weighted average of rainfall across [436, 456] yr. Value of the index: 1.64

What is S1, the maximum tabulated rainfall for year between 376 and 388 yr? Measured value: 1.62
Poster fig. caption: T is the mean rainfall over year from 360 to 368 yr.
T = 1.62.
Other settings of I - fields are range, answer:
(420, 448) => 1.68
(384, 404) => 1.61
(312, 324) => 1.83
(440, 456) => 1.69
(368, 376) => 1.55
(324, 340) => 1.95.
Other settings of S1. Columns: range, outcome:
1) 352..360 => 1.49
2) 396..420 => 1.67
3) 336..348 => 1.79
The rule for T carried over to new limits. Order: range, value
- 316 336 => 1.85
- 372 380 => 1.54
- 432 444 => 1.65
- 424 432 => 1.54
